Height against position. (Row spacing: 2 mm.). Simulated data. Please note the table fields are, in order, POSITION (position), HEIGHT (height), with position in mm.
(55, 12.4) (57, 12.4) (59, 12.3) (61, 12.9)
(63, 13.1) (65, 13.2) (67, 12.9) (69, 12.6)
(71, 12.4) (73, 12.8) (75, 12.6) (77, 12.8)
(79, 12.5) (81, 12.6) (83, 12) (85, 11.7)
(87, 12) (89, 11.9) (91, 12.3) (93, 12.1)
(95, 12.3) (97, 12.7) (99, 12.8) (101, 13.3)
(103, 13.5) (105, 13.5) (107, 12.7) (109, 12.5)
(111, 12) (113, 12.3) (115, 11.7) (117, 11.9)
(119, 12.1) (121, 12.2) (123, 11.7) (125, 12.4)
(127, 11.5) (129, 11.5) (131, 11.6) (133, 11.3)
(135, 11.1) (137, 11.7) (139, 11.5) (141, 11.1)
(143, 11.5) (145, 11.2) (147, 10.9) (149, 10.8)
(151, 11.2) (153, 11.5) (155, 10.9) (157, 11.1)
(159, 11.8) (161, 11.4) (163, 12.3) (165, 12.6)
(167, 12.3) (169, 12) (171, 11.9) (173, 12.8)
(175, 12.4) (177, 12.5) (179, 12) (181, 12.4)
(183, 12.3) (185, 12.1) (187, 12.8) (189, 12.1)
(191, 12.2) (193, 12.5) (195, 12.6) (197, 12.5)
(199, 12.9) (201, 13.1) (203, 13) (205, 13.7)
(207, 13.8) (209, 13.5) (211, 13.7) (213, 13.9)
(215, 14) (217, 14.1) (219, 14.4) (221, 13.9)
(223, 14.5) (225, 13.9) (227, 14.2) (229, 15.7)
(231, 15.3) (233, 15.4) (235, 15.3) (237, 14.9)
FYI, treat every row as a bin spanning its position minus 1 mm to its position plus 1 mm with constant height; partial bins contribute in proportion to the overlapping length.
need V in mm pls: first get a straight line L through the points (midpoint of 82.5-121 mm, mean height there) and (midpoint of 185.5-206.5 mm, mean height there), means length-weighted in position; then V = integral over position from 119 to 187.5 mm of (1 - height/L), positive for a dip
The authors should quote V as 4.4 mm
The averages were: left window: 12.4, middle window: 11.8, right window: 12.8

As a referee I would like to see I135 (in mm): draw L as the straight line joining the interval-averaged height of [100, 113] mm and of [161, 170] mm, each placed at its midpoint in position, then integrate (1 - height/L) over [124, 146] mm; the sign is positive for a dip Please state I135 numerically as 1.9 mm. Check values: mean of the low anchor 12.9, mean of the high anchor 12.2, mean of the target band 11.5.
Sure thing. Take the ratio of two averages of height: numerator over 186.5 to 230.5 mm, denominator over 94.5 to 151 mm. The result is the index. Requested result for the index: 1.13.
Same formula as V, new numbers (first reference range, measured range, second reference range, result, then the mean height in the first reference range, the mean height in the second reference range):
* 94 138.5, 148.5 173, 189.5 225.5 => 2.1 mm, 12.2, 13.4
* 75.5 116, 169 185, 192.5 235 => 1.4 mm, 12.5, 13.9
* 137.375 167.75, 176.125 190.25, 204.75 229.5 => 0.4 mm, 11.5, 14.1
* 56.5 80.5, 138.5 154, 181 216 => 2.0 mm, 12.7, 13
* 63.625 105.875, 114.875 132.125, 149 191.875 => 0.7 mm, 12.6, 12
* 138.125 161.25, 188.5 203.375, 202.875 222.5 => 0.6 mm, 11.2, 13.9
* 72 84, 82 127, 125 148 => -1.1 mm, 12.6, 11.4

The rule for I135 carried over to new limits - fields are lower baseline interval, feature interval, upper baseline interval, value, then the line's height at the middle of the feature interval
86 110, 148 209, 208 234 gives 6.6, 13.8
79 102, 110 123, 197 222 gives 0.6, 12.6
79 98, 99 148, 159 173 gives 0.8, 12.2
